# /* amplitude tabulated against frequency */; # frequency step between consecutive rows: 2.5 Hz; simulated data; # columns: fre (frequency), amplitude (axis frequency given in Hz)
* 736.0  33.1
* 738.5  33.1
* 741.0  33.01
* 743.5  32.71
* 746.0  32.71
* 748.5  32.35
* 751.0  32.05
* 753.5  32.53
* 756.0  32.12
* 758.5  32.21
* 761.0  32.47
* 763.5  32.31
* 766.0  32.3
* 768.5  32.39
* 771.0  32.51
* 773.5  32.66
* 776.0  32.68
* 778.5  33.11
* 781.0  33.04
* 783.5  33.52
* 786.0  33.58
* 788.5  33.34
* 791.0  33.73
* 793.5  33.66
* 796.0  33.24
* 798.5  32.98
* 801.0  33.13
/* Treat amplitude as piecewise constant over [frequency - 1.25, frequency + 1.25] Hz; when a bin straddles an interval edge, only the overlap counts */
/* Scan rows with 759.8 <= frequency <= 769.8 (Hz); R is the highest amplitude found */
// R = 32.47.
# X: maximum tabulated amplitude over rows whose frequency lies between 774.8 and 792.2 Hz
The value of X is 33.73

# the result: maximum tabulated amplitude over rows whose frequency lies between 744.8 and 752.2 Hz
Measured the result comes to 32.71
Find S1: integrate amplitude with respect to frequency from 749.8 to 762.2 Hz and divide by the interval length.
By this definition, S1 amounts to 32.3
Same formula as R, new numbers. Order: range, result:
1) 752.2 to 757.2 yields 32.53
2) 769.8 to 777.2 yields 32.68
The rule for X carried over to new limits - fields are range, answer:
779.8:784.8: 33.52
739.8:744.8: 33.01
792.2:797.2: 33.66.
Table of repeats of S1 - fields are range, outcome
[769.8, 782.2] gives 32.8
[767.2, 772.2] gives 32.4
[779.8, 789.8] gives 33.4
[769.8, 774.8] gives 32.6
